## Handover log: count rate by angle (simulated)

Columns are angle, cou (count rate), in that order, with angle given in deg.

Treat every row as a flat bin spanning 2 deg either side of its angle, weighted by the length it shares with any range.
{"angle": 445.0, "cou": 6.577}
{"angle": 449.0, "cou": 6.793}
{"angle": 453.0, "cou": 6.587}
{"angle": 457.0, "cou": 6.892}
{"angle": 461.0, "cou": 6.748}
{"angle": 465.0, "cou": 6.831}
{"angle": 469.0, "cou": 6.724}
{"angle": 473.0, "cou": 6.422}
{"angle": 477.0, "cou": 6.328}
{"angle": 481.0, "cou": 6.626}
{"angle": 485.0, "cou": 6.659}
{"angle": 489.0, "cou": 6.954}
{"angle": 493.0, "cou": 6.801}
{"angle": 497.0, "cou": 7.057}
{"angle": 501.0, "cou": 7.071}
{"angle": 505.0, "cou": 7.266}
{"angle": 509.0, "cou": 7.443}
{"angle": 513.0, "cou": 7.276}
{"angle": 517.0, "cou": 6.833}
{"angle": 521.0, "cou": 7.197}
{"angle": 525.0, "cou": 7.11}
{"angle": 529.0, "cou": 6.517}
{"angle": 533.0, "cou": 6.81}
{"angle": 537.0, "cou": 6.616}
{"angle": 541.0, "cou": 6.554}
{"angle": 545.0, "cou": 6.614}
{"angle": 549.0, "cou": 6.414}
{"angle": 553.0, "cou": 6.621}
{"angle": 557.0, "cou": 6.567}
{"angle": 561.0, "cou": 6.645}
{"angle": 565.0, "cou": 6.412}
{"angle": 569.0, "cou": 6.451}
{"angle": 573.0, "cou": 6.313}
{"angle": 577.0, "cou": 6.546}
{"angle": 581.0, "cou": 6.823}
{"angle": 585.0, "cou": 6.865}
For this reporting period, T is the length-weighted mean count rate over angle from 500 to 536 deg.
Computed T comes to 7.05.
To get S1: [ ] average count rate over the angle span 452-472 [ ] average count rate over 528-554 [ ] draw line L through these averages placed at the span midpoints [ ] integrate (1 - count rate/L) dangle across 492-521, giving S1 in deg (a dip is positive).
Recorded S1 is -2.01 deg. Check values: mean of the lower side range 6.75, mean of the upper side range 6.59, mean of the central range 7.12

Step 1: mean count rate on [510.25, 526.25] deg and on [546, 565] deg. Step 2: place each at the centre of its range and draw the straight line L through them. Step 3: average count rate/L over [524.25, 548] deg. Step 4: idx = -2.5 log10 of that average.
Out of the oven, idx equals 0.03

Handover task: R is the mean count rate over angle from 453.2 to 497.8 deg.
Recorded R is 6.72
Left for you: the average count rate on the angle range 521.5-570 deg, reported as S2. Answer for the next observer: 6.63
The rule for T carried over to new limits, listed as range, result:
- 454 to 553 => 6.82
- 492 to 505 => 7.03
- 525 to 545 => 6.67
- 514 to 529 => 6.99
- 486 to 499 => 6.92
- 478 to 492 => 6.72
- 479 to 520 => 7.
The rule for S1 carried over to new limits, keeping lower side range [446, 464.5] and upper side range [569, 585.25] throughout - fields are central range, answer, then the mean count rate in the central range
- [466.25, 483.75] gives 0.5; 6.54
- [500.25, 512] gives -1.1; 7.28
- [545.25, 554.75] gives 0.1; 6.53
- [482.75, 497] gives -0.3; 6.84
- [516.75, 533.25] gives -0.6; 6.91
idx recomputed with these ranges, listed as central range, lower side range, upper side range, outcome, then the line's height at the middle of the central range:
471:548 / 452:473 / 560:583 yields -0.03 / 6.64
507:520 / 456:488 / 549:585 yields -0.09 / 6.61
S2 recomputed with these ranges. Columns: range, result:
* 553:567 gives 6.55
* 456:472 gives 6.77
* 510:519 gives 7.1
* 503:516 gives 7.29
